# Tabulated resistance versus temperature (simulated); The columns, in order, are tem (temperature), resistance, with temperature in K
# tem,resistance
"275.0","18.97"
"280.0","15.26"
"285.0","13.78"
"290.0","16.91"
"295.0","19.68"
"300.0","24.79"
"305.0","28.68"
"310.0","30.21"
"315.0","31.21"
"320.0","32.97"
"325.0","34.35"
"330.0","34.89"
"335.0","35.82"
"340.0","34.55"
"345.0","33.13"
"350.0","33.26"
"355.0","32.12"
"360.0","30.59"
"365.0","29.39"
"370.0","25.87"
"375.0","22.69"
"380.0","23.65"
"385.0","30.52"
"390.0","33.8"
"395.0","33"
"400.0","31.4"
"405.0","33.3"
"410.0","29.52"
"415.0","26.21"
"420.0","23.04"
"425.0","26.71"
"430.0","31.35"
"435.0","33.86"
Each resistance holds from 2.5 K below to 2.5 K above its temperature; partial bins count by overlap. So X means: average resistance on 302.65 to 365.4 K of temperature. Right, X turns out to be 32.5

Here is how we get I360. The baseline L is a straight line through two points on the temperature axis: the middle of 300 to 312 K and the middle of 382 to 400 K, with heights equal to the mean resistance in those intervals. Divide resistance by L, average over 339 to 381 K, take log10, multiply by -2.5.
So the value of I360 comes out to 0.042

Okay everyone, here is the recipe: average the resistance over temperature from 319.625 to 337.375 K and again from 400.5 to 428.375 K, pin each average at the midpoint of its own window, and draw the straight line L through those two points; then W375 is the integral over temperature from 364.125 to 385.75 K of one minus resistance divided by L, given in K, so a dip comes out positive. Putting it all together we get 3.7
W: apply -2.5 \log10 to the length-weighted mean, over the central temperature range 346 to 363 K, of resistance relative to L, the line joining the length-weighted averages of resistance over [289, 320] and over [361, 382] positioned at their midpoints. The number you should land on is -0.23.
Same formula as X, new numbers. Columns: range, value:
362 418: 29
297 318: 28.6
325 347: 34.6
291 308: 23.9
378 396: 30.2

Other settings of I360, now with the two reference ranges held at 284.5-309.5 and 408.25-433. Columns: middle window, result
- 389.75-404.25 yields -0.230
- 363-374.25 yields -0.067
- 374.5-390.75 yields -0.073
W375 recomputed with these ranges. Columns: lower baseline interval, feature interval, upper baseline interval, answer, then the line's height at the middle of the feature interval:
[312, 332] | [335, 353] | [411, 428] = -1.32 K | 31.6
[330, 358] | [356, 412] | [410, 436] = 2.34 K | 30.9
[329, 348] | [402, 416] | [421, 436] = 0.25 K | 30.6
